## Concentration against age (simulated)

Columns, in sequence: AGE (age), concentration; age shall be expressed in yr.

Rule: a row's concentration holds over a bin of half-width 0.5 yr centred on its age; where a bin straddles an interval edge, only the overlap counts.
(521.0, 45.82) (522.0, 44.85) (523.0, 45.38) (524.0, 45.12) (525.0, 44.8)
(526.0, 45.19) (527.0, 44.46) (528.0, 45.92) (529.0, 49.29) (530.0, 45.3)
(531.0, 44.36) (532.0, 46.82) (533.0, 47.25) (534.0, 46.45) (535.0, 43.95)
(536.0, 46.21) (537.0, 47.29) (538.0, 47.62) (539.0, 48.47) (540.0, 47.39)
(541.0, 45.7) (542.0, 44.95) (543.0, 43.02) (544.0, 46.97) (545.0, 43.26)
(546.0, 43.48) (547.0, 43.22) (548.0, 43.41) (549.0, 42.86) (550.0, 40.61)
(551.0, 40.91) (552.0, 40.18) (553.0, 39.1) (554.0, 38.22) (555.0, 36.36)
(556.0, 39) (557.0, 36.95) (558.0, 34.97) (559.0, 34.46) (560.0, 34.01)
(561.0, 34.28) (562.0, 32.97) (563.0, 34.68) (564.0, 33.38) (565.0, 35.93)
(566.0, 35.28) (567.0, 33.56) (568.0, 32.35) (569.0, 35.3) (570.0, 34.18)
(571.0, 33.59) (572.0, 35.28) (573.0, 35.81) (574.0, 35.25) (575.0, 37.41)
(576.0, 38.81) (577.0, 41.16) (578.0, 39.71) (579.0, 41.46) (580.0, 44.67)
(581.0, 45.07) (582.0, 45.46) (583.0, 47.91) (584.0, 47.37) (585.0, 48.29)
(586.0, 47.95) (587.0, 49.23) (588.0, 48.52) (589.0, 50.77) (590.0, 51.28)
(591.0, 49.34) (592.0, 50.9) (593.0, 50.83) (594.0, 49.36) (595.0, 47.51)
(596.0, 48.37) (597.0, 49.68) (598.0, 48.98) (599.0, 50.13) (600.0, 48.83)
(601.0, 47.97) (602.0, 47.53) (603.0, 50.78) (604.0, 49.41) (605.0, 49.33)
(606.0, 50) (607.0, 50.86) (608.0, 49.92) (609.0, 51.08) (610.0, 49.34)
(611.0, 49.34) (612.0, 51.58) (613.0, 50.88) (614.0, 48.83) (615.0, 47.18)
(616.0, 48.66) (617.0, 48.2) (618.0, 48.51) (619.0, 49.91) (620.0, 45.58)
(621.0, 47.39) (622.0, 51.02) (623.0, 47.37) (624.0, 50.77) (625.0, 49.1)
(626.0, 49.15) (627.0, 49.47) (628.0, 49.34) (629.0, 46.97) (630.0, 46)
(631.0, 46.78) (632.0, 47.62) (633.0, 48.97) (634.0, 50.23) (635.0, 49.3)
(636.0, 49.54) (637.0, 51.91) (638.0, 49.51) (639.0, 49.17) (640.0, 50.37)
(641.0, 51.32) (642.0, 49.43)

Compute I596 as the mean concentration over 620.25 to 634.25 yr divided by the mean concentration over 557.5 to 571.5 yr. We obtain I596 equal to 1.4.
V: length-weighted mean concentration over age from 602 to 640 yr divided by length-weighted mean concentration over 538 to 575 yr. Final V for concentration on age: 1.3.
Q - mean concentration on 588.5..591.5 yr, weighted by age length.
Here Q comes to 50.5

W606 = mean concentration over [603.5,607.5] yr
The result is 49.9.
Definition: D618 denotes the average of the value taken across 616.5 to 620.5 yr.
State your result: 48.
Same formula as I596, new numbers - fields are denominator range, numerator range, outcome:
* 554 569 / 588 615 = 1.42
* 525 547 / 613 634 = 1.06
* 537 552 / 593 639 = 1.11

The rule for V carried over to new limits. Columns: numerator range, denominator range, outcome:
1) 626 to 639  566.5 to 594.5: 1.14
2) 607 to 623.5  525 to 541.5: 1.06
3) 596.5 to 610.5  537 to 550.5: 1.11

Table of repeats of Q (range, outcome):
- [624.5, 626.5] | 49.1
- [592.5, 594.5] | 50.1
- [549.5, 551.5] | 40.8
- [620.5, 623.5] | 48.6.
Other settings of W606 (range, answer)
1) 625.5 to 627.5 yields 49.3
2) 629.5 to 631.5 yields 46.4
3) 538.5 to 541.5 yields 47.2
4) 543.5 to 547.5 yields 44.2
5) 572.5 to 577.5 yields 37.7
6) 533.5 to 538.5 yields 46.3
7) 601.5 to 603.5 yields 49.2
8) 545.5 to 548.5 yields 43.4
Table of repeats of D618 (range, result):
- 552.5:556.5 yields 38.2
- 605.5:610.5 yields 50.2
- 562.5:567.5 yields 34.6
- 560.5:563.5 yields 34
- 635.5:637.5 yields 50.7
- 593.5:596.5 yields 48.4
